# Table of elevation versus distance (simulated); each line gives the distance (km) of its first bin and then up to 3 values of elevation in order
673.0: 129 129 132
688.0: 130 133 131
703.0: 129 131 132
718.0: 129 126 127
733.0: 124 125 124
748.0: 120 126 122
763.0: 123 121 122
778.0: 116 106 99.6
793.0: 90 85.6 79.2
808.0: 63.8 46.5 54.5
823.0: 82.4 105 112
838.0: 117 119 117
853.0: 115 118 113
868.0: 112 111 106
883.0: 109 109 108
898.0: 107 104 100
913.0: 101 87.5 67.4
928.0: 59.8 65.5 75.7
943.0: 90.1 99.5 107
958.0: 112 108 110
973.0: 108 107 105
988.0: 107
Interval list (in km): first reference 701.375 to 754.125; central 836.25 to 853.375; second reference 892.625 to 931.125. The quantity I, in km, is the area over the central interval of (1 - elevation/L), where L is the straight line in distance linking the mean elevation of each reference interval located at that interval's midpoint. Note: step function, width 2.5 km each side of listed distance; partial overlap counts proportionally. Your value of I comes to -2.25 km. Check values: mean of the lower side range 127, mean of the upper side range 90.5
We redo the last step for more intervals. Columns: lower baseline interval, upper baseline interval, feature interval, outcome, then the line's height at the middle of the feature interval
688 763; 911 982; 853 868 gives -1.22 km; 106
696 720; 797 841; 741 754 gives -1.08 km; 114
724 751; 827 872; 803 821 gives 8.97 km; 118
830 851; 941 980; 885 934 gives 8.10 km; 110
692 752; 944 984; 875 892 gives 0.80 km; 113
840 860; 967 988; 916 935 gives 7.11 km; 111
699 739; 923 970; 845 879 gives -2.96 km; 104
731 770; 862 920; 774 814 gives 9.95 km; 118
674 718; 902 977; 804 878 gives 6.02 km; 108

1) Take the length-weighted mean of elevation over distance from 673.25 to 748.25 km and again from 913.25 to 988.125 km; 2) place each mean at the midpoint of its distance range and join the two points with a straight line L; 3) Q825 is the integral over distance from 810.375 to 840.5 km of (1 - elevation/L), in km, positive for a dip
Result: 6.84 km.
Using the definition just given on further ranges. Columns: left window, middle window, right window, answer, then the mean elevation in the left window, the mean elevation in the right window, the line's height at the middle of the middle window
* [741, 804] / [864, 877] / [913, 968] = -1.7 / 111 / 88.9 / 98.1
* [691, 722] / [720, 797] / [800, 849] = -3.6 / 131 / 88.8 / 112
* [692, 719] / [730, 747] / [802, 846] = -0.8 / 131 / 87.2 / 119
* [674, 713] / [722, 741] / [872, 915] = 0.1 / 131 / 106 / 126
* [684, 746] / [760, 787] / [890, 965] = 0.5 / 128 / 92.8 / 119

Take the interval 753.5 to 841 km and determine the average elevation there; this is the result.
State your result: 97.6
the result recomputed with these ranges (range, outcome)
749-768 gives 123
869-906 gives 108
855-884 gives 112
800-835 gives 77.3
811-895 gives 104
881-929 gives 96.2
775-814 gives 87.8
